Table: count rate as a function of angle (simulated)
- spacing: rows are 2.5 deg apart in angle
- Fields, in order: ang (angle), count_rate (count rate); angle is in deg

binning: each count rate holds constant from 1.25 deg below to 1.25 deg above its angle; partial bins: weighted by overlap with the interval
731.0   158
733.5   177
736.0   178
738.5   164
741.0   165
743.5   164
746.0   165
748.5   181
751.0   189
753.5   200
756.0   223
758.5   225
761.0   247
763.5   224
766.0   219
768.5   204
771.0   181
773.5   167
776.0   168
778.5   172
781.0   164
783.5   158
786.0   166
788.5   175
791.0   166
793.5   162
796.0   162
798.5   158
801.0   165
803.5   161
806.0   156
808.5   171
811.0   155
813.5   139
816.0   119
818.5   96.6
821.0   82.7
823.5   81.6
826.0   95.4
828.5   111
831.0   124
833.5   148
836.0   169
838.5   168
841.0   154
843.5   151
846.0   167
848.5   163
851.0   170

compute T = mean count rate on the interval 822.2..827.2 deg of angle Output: 88.4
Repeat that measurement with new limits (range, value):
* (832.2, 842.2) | 160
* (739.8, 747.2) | 165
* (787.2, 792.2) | 170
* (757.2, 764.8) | 232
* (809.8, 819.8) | 127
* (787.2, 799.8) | 165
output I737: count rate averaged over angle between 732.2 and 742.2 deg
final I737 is 171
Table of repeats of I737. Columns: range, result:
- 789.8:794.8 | 164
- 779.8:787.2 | 163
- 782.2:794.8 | 165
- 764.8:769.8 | 211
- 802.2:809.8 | 163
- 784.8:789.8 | 170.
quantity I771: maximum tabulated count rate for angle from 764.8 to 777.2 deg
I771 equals 219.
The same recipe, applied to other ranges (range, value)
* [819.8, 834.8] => 148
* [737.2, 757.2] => 223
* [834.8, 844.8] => 169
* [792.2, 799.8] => 162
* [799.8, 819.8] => 171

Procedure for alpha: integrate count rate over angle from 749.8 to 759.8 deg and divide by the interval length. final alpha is 210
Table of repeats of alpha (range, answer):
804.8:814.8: 155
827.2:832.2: 117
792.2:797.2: 162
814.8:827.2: 95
